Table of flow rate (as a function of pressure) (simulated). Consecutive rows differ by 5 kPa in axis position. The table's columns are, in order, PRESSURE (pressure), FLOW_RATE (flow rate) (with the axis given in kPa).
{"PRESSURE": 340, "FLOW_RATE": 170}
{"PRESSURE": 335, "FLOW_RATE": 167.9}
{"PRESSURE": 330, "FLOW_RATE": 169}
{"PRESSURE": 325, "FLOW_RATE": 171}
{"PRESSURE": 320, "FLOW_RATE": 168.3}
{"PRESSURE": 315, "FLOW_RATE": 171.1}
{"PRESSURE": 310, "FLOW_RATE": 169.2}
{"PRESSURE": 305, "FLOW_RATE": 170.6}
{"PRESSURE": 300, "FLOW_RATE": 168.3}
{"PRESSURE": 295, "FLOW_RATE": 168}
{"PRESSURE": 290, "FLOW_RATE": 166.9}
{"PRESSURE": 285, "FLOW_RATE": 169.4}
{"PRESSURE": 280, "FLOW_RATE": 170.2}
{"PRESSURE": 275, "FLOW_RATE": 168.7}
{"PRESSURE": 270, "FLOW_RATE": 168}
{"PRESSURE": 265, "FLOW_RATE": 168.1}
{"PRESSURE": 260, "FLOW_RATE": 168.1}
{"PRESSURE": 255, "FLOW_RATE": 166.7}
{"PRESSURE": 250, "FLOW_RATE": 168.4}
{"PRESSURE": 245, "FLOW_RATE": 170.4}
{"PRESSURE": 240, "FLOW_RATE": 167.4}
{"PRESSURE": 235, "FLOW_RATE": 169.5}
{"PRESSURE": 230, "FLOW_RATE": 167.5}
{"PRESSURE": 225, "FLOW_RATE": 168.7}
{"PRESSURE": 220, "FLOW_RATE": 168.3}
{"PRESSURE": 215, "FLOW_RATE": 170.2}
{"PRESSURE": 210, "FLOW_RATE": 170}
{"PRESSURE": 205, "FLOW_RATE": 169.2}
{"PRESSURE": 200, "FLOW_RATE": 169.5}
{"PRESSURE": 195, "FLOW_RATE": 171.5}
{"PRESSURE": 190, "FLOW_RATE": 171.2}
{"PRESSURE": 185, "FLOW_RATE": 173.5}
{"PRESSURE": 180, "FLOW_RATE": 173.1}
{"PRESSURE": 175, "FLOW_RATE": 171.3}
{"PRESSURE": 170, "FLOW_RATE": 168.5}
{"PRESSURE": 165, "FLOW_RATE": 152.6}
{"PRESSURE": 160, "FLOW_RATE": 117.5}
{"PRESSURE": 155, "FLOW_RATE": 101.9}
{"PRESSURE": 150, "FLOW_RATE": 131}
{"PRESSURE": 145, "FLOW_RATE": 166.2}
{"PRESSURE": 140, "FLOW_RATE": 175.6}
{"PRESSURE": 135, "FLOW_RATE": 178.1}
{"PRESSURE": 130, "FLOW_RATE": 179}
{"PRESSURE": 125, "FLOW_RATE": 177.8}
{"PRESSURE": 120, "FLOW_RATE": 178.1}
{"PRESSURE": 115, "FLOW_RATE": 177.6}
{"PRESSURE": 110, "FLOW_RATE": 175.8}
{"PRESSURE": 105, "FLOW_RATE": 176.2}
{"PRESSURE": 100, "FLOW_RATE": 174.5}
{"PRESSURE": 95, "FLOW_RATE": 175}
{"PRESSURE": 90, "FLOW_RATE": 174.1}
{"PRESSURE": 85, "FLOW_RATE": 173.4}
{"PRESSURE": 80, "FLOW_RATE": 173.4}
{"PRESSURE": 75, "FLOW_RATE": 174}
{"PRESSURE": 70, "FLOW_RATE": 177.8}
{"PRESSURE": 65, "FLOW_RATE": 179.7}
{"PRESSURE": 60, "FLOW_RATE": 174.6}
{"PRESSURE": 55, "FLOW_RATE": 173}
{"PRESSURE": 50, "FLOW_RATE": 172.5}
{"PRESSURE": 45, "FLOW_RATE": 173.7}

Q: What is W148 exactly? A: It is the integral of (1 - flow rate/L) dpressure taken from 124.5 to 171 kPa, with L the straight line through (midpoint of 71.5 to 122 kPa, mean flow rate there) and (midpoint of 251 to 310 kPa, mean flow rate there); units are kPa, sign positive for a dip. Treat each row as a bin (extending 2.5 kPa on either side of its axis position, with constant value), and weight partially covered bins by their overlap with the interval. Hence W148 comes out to 5.4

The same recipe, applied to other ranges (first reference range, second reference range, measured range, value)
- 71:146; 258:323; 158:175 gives 2.2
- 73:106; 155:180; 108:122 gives -0.9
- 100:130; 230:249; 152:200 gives 4.7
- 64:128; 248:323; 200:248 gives 0.6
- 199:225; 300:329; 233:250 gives 0.1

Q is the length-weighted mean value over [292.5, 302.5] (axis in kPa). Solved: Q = 168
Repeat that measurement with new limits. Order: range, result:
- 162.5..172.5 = 161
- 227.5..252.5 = 169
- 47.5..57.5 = 173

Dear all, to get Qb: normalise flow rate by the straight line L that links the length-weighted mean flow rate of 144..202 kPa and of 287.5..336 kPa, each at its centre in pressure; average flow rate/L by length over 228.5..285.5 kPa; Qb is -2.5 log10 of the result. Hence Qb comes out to -0.032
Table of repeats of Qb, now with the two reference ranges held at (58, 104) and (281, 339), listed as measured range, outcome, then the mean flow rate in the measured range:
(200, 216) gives 0.01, 170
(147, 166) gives 0.36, 125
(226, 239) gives 0.02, 168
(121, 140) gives -0.02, 178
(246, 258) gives 0.02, 168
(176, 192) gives 0.00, 173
